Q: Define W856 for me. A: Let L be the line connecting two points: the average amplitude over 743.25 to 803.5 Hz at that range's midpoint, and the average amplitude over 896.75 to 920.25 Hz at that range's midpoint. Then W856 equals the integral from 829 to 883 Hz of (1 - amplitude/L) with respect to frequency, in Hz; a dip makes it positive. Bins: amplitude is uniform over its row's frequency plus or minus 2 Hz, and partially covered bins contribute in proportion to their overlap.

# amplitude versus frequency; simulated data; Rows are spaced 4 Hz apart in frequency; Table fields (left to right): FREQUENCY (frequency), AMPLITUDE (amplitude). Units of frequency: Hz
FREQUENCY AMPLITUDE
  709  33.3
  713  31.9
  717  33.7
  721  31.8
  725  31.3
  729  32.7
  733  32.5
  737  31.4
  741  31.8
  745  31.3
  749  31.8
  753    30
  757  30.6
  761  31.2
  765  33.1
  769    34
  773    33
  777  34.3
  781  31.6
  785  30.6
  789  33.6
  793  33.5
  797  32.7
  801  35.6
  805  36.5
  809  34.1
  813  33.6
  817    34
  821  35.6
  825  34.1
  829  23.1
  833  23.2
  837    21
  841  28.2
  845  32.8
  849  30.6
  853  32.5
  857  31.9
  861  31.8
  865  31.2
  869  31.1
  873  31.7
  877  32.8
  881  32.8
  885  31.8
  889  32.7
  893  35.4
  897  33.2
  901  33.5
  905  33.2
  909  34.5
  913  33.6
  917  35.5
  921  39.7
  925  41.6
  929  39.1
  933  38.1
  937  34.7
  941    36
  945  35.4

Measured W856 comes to 6.0 Hz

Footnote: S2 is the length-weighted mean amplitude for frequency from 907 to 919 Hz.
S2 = 34.5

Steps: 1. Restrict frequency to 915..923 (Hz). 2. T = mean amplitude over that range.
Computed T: 37.6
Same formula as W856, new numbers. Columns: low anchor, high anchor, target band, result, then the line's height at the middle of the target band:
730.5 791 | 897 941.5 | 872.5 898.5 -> 1.7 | 35.3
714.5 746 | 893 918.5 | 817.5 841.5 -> 3.8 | 33.2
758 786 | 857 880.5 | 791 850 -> 1.7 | 32.2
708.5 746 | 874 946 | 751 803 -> 0.6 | 33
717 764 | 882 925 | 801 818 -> -0.9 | 32.9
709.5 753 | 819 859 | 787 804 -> -2.0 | 30.4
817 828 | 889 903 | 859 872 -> 0.9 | 33.8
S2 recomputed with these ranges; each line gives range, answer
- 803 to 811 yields 35.3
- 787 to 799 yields 33.3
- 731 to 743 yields 31.9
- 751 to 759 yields 30.3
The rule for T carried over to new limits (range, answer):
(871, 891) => 32.4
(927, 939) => 37.3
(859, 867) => 31.5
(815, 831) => 31.7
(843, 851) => 31.7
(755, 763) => 30.9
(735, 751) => 31.6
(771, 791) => 32.6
